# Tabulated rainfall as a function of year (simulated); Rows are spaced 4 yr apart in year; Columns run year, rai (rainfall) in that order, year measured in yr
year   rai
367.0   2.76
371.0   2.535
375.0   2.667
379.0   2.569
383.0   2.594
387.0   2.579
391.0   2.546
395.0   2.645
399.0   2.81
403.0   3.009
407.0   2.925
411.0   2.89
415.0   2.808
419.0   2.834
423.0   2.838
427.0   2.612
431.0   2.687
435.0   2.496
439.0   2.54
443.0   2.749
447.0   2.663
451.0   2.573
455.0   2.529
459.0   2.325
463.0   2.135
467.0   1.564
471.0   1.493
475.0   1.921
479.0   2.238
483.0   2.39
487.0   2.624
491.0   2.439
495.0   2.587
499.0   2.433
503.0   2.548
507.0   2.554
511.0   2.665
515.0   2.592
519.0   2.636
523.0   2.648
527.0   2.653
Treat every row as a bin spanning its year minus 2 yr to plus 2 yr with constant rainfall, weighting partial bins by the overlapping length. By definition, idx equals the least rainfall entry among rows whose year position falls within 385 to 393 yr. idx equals 2.546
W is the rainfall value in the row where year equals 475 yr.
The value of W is 1.921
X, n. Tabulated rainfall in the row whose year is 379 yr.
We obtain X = 2.569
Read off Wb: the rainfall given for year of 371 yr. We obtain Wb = 2.535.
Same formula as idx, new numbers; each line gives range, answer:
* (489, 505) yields 2.433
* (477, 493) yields 2.238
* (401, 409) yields 2.925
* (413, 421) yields 2.808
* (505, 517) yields 2.554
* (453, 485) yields 1.493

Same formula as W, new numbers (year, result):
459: 2.325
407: 2.925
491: 2.439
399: 2.81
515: 2.592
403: 3.009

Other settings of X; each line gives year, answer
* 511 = 2.665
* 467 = 1.564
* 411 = 2.89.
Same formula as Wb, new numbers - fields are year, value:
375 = 2.667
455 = 2.529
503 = 2.548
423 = 2.838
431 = 2.687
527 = 2.653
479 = 2.238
